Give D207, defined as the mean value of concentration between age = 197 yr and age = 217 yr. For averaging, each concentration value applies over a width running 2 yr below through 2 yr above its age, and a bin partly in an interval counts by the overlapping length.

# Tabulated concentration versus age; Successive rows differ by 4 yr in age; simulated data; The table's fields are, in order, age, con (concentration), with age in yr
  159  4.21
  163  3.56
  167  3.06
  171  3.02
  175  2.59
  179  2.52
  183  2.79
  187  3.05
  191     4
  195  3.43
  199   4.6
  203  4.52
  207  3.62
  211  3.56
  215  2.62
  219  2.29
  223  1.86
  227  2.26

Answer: 3.78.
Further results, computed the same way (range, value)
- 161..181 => 2.95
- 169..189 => 2.79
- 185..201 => 3.77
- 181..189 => 2.92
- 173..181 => 2.55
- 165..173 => 3.04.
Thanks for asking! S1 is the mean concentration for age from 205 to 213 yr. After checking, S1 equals 3.59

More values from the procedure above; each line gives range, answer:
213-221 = 2.46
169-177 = 2.8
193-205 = 4.18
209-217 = 3.09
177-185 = 2.66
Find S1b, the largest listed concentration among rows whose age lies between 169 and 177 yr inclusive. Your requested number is 3.02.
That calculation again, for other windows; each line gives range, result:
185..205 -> 4.6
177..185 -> 2.79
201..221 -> 4.52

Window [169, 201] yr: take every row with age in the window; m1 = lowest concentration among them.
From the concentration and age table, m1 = 2.52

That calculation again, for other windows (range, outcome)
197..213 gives 3.56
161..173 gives 3.02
